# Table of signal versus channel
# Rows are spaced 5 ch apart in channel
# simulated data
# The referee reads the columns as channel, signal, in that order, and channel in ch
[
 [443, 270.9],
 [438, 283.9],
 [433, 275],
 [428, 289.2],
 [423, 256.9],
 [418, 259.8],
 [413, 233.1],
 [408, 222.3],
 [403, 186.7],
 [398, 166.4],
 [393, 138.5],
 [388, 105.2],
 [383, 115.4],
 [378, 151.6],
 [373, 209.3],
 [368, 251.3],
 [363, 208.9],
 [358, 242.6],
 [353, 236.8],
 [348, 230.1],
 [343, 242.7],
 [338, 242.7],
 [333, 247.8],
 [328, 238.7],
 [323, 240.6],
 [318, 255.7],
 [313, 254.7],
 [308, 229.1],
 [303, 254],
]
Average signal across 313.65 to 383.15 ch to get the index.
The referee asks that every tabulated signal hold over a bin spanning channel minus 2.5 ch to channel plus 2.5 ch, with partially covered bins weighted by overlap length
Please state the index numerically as 227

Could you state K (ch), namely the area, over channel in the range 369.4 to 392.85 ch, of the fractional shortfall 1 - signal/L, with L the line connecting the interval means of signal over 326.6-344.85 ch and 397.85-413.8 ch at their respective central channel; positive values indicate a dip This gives 7.4 ch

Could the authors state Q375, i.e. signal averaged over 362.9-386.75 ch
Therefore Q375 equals 181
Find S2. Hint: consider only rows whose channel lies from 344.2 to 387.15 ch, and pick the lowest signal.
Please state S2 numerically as 115.4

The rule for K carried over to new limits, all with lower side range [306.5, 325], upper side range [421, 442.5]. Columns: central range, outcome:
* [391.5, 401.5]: 4.1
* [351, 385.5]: 7.6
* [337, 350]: 0.8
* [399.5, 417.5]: 3.6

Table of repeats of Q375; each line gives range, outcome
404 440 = 257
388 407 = 161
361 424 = 191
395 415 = 200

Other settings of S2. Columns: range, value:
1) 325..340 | 238.7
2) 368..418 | 105.2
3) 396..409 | 166.4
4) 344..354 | 230.1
